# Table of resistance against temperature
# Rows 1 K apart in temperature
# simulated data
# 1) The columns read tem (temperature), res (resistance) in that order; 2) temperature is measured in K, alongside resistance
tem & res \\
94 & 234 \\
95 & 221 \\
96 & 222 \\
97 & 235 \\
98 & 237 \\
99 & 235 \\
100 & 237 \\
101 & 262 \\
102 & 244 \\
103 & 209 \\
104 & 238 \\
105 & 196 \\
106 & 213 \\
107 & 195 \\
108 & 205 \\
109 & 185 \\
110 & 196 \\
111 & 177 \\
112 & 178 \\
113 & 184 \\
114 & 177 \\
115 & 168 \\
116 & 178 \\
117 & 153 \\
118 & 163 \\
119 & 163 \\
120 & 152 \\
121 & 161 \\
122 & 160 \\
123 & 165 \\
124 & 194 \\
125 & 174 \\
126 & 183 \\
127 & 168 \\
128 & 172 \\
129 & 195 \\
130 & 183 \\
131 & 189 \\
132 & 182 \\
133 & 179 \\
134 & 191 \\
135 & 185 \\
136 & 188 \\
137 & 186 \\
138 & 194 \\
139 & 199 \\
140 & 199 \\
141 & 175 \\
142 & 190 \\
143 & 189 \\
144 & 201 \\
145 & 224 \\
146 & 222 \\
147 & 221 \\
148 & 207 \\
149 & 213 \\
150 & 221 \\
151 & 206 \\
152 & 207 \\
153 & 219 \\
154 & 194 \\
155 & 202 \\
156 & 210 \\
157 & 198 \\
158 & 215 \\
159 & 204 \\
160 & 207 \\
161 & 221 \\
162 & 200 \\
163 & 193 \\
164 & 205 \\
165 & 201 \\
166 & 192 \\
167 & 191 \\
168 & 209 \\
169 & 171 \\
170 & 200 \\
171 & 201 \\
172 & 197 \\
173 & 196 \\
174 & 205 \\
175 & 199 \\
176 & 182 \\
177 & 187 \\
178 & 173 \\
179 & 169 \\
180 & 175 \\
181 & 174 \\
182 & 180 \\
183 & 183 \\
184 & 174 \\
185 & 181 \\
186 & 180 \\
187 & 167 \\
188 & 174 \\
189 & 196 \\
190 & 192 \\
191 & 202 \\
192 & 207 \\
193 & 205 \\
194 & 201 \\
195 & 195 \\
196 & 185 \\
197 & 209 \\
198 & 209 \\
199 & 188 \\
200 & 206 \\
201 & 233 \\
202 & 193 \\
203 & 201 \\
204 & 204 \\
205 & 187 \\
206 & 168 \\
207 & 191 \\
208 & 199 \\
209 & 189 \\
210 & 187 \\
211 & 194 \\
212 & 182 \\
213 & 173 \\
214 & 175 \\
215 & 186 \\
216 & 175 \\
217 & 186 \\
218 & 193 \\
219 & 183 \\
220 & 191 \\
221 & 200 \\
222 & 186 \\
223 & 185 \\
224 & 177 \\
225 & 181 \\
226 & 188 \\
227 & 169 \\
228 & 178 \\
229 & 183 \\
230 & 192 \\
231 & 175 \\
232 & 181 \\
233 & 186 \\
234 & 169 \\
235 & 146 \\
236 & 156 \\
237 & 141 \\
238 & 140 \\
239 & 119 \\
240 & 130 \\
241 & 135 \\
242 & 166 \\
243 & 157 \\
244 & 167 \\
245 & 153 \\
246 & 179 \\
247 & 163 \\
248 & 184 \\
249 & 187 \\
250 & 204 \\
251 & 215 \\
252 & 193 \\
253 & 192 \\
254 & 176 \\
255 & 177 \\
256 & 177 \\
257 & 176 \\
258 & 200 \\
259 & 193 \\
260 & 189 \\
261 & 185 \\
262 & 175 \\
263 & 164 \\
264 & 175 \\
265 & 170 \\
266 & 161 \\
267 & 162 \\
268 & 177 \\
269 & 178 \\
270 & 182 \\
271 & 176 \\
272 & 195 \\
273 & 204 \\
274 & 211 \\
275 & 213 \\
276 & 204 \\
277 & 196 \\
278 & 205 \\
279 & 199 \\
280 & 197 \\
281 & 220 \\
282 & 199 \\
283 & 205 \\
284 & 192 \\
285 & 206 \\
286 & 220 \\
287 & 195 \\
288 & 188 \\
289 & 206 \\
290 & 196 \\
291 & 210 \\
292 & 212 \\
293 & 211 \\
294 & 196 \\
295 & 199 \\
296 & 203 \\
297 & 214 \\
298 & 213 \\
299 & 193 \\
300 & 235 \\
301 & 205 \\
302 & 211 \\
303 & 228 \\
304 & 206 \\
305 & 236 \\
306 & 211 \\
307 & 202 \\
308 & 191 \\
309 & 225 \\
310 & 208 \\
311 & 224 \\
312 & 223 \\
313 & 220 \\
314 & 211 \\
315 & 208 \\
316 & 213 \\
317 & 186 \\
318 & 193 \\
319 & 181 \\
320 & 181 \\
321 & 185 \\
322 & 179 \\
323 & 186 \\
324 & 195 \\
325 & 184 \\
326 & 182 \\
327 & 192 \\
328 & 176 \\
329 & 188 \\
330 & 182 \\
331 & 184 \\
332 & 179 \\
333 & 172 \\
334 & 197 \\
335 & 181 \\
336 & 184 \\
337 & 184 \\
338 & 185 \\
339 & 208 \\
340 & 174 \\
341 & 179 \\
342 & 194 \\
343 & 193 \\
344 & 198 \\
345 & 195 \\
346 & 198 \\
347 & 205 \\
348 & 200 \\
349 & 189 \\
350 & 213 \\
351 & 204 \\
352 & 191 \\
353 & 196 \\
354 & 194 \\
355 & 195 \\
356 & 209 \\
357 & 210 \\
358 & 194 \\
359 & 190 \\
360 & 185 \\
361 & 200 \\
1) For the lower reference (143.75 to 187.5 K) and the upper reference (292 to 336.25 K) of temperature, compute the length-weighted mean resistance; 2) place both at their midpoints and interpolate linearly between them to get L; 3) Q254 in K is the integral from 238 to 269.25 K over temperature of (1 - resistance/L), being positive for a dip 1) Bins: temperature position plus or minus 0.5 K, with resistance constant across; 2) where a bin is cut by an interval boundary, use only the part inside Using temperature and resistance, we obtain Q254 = 4.0 K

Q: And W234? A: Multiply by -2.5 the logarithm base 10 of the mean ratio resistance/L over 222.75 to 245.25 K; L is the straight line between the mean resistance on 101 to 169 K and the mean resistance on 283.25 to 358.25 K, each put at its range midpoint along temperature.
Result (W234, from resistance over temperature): 0.196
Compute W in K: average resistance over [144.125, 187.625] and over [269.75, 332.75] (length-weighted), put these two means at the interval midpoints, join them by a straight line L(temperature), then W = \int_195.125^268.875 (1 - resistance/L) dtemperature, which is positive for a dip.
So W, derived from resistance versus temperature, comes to 7.1 K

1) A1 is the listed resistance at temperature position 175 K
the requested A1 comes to 199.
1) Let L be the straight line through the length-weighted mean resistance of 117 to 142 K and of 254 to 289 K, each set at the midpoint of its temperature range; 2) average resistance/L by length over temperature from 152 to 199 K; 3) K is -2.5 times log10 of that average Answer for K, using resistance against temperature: -0.07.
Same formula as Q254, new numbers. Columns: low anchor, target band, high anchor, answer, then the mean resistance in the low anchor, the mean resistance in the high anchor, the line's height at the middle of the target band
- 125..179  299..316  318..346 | -2.4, 197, 186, 188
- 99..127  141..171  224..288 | -2.7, 190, 181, 187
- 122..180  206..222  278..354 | 0.8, 195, 199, 197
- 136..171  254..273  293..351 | 1.9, 202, 198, 199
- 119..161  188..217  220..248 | -2.9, 193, 167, 176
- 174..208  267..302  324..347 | -2.4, 190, 187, 188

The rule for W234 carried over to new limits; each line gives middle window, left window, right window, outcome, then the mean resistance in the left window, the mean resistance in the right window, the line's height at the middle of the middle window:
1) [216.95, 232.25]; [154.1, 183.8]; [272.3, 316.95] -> 0.09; 194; 208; 200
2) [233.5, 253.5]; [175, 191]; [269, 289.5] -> 0.17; 180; 200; 193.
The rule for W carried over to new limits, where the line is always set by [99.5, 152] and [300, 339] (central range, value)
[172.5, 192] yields 1.0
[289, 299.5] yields -0.4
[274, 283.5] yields -0.4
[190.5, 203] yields -0.5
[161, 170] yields -0.2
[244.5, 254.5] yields 0.6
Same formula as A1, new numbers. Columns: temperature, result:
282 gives 199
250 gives 204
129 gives 195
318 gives 193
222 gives 186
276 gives 204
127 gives 168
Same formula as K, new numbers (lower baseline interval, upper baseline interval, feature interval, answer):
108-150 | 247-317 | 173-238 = 0.04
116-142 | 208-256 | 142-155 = -0.18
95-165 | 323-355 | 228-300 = 0.04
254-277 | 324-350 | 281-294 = -0.10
